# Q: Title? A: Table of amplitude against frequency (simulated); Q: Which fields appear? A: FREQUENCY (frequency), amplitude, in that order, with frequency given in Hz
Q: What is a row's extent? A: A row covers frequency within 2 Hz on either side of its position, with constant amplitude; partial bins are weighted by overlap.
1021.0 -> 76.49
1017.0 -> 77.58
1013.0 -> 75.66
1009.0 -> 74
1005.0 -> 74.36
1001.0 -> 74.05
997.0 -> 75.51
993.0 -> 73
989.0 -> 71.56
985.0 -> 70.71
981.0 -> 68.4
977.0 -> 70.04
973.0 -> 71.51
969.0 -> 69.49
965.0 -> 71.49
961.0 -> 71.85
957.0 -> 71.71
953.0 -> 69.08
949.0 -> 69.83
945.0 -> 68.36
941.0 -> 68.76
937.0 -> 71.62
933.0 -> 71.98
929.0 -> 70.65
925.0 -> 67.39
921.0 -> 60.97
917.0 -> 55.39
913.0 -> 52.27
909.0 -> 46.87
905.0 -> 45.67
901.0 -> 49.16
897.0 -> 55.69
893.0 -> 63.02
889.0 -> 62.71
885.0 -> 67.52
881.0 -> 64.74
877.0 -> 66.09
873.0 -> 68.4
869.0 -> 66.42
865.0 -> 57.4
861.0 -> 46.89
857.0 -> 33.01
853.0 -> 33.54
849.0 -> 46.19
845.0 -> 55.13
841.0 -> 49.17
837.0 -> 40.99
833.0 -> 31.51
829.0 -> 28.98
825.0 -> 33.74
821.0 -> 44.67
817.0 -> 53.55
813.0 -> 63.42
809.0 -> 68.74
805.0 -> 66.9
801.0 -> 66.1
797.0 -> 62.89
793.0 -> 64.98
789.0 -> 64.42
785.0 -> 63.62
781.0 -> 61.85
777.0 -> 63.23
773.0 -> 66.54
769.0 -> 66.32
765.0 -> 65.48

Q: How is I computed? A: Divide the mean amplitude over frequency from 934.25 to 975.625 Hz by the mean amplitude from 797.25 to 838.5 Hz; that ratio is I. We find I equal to 1.39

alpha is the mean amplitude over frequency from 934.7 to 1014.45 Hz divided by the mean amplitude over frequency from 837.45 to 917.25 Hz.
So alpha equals 1.3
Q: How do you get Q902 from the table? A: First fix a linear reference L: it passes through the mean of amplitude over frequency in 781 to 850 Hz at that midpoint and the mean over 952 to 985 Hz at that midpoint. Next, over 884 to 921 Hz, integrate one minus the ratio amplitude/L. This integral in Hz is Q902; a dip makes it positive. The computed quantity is 4.5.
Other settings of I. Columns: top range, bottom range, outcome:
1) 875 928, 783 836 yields 1.07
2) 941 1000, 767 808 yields 1.09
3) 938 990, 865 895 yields 1.08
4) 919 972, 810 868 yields 1.55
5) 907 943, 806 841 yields 1.35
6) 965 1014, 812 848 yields 1.64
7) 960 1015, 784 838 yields 1.34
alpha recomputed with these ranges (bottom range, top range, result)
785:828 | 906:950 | 1.09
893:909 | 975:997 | 1.39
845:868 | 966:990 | 1.55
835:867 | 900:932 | 1.25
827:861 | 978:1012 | 1.81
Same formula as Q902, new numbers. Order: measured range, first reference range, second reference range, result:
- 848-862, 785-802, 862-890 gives 5.51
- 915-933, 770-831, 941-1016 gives 0.83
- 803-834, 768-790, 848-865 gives 2.23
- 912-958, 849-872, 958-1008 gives -2.94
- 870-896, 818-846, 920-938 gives -4.64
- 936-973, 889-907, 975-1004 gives -2.87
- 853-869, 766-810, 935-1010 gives 4.91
